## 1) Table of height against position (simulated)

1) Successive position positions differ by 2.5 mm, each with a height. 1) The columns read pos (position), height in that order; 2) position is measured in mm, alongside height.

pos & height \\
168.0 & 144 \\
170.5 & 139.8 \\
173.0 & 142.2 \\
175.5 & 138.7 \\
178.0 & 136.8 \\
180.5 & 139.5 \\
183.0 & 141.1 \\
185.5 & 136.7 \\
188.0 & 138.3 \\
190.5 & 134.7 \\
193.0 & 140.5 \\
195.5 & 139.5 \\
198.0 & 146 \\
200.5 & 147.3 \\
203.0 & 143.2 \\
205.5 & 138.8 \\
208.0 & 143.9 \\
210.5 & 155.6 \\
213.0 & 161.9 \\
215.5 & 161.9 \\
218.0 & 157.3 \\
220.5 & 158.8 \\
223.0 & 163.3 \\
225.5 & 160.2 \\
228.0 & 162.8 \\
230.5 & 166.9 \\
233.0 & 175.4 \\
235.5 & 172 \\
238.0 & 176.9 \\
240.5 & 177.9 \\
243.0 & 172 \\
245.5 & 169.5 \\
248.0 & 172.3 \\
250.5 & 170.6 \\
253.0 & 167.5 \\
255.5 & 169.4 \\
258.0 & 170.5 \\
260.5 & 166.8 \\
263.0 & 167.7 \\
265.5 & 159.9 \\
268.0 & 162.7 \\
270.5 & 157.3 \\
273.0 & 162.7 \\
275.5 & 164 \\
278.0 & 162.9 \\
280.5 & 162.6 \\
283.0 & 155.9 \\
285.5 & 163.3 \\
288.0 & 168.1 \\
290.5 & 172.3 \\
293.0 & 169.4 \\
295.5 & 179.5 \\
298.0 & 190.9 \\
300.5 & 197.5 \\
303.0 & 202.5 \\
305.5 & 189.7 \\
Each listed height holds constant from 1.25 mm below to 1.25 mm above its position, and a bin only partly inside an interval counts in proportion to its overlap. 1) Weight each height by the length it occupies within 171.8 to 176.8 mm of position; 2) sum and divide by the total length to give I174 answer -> 140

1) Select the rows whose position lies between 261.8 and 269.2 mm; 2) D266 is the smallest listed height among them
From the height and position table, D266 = 159.9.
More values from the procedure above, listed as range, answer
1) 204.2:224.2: 138.8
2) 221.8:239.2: 160.2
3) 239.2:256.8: 167.5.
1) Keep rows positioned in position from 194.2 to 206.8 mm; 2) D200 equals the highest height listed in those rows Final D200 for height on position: 147.3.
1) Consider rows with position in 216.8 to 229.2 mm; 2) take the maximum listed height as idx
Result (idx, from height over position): 163.3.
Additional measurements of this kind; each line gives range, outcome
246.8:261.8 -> 172.3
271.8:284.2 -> 164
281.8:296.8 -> 179.5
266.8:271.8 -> 162.7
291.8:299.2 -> 190.9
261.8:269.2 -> 167.7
